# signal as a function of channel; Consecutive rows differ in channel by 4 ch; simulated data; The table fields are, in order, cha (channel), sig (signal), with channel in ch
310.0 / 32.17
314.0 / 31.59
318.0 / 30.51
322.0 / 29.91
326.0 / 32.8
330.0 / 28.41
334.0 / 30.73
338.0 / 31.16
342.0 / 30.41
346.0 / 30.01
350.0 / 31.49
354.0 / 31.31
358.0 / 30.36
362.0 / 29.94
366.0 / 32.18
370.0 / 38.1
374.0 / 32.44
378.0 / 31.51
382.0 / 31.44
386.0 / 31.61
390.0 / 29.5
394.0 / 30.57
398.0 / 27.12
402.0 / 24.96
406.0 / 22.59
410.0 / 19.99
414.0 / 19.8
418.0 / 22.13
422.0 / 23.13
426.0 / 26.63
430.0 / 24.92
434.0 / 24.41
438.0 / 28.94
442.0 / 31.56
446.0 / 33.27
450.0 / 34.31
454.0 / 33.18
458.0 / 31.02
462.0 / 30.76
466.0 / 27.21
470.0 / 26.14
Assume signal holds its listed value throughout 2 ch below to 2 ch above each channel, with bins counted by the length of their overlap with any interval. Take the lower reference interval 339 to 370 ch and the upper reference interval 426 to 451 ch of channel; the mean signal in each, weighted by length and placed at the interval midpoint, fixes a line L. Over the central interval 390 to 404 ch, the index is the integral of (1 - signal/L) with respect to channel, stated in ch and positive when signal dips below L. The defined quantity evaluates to 1.1 ch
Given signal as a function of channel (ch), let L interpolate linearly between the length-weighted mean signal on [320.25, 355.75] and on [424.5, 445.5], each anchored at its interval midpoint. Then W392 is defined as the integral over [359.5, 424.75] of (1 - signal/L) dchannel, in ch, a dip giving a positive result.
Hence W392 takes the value 2.6 ch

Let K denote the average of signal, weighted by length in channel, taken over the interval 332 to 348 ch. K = 30.6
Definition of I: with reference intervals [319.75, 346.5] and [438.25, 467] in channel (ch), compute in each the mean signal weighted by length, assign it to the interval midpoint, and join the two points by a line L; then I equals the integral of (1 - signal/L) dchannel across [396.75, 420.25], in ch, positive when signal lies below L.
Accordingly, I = 6.5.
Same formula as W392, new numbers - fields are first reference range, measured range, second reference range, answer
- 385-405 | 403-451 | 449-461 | 7.7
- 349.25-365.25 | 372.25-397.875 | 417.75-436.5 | -2.3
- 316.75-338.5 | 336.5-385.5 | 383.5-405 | -3.6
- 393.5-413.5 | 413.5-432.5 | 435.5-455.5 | 2.9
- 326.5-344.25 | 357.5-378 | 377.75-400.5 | -1.7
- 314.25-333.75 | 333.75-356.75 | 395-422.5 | -1.8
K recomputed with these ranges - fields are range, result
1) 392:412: 25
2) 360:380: 32.8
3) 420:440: 25.6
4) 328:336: 29.6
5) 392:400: 28.8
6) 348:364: 30.8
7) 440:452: 33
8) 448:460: 32.8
